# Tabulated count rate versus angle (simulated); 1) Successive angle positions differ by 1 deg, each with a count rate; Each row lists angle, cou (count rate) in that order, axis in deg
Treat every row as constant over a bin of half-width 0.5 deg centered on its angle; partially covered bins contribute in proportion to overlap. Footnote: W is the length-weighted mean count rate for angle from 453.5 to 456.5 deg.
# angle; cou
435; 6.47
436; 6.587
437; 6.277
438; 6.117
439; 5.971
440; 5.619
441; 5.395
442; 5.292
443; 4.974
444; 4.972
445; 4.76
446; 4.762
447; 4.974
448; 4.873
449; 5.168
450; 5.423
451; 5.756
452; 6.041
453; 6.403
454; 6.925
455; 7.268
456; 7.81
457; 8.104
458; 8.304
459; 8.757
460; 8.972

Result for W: 7.33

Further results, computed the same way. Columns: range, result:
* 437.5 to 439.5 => 6.04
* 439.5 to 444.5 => 5.25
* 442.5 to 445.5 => 4.9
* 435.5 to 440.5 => 6.11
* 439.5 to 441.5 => 5.51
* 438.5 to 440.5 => 5.79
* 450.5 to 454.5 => 6.28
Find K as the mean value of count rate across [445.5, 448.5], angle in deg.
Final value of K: 4.87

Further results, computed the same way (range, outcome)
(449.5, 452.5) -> 5.74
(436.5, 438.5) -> 6.2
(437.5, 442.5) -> 5.68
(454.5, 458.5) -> 7.87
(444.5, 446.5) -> 4.76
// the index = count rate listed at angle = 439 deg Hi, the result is 5.971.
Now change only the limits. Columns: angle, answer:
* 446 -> 4.762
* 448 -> 4.873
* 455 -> 7.268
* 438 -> 6.117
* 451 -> 5.756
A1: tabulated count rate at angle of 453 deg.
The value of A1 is 6.403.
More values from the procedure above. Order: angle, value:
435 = 6.47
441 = 5.395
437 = 6.277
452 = 6.041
